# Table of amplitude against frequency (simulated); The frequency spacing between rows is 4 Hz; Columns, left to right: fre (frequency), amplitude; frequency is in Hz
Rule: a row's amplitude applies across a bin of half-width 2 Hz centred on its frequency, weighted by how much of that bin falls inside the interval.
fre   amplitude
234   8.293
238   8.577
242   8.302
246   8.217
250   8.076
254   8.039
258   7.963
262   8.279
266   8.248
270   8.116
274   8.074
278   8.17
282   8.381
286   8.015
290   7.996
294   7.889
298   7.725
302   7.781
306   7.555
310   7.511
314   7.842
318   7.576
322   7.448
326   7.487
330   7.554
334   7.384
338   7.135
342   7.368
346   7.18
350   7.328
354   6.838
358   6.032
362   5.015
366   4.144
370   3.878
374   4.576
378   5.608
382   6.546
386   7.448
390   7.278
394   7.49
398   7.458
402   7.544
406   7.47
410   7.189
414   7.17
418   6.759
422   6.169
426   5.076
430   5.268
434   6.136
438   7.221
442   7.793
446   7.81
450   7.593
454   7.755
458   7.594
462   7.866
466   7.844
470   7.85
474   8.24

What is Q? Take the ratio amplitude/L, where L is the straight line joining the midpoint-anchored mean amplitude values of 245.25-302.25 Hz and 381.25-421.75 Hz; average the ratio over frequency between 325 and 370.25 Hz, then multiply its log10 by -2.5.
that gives 0.16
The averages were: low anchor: 8.07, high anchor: 7.21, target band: 6.52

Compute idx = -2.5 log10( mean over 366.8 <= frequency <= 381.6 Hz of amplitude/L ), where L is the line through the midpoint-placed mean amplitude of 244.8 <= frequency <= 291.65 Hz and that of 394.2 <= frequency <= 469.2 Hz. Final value 0.47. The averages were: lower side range 8.13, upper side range 7.12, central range 4.84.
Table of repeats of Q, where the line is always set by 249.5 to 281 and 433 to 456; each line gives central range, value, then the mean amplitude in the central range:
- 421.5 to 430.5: 0.35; 5.43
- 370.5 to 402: 0.17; 6.56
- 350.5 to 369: 0.36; 5.57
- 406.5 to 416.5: 0.05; 7.2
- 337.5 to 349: 0.08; 7.25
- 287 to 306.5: 0.03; 7.82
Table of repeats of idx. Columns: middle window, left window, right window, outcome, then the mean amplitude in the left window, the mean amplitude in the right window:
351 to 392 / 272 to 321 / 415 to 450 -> 0.23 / 7.87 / 6.61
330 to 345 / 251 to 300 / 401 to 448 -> 0.03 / 8.07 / 6.78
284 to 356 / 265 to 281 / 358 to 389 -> -0.10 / 8.16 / 5.43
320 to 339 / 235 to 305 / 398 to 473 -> 0.05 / 8.1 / 7.14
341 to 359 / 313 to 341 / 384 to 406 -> 0.07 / 7.47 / 7.45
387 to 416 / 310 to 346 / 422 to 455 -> -0.06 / 7.46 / 6.76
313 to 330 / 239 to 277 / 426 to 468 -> 0.04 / 8.16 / 7.18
